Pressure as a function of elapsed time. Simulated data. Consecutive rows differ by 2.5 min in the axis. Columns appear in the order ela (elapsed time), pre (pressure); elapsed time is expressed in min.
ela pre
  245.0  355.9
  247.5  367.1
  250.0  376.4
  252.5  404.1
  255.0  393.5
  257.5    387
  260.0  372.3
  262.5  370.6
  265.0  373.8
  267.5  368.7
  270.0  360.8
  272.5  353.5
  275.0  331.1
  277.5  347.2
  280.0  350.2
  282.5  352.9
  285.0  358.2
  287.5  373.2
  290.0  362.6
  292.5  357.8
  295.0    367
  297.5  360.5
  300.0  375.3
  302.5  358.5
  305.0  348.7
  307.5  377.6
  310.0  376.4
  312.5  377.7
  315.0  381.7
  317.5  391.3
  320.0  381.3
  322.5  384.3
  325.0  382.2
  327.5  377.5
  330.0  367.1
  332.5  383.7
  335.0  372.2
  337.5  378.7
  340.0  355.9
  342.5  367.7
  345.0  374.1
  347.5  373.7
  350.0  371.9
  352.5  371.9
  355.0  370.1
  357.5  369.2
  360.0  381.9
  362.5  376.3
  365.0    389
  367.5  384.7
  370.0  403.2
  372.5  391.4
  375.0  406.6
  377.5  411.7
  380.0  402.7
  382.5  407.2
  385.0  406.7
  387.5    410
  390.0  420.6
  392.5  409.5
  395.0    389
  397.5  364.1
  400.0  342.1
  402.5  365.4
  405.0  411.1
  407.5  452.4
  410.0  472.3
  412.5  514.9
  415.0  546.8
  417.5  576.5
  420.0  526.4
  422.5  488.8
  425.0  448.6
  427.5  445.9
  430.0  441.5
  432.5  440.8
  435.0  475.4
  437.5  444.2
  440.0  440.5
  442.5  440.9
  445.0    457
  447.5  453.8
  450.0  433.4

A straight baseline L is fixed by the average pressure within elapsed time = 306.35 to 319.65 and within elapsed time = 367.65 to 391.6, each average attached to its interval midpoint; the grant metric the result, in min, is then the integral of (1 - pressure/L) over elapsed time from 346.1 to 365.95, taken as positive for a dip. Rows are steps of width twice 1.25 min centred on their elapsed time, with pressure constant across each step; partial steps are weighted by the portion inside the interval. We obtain 1.1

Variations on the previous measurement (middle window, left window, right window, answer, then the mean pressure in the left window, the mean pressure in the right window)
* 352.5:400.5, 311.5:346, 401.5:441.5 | 3.65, 377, 469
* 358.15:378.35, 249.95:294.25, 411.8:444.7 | 2.00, 366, 478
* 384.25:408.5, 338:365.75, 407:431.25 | 2.97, 373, 493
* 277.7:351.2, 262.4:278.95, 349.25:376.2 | -0.09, 357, 383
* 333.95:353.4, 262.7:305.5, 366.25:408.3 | 0.56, 359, 398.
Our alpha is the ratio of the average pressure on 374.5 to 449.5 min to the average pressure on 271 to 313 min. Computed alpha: 1.22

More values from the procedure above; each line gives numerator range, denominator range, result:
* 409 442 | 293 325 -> 1.29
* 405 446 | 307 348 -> 1.26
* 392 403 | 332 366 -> 1.00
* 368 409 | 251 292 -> 1.09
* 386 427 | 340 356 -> 1.20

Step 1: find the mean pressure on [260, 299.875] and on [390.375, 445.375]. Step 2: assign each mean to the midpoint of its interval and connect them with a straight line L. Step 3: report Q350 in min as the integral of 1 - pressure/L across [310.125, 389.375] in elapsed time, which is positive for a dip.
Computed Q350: 4.1 min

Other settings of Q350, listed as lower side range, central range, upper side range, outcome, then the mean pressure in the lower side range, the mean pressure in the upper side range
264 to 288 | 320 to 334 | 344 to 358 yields -0.46 min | 356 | 372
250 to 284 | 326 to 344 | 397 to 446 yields 1.51 min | 367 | 456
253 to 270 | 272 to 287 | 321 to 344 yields 1.07 min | 378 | 374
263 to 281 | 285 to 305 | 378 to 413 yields 0.12 min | 356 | 410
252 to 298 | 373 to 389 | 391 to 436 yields 0.87 min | 365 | 450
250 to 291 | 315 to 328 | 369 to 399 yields -0.04 min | 367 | 401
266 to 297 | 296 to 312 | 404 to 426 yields 0.57 min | 357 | 495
